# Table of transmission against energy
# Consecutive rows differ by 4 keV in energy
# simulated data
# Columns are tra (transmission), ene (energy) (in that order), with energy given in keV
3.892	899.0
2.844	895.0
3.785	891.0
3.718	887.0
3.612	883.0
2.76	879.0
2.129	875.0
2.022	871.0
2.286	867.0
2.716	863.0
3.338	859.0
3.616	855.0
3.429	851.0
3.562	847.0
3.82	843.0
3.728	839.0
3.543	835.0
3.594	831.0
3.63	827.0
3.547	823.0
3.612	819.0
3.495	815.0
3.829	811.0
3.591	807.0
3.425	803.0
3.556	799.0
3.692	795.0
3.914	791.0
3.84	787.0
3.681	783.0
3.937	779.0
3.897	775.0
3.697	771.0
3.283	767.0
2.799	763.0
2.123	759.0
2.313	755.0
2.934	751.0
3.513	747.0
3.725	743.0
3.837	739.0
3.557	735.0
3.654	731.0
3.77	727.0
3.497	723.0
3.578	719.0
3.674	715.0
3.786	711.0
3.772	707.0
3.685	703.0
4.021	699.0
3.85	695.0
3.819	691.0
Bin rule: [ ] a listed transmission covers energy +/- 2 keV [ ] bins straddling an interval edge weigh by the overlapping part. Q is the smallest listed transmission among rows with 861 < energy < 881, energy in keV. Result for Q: 2.022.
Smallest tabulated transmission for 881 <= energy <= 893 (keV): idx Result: 3.612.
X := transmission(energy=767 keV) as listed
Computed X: 3.283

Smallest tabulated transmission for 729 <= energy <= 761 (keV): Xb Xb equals 2.123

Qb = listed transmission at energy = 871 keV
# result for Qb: 2.022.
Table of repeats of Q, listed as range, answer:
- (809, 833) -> 3.495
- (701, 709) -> 3.685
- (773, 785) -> 3.681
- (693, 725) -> 3.497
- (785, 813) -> 3.425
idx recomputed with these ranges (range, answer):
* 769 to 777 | 3.697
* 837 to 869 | 2.286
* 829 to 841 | 3.543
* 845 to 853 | 3.429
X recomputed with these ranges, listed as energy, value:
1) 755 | 2.313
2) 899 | 3.892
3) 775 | 3.897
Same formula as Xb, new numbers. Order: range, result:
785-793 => 3.84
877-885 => 2.76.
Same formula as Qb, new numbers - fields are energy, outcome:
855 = 3.616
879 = 2.76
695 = 3.85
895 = 2.844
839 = 3.728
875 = 2.129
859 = 3.338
